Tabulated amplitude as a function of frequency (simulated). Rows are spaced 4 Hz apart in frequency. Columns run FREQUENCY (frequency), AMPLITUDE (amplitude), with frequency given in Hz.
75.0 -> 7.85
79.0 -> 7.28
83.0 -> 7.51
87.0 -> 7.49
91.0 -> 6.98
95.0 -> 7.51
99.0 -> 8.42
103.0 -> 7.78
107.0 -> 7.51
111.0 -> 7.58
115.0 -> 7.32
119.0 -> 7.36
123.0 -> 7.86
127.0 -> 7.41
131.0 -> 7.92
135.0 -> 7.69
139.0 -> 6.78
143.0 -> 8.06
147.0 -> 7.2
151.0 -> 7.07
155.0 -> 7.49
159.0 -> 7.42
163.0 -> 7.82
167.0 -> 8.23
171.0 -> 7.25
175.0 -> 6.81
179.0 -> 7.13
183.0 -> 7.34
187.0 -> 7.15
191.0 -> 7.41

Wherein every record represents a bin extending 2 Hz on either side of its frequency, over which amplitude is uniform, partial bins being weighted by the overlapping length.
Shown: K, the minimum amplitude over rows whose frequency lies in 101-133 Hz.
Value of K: 7.32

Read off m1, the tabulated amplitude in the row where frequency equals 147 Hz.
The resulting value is 7.2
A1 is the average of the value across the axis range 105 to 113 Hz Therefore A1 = 7.54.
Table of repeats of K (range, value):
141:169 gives 7.07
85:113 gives 6.98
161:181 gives 6.81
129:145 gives 6.78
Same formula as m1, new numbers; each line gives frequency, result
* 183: 7.34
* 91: 6.98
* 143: 8.06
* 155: 7.49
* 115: 7.32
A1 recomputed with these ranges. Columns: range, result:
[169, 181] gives 7.06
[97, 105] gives 8.1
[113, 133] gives 7.57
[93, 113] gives 7.76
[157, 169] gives 7.82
